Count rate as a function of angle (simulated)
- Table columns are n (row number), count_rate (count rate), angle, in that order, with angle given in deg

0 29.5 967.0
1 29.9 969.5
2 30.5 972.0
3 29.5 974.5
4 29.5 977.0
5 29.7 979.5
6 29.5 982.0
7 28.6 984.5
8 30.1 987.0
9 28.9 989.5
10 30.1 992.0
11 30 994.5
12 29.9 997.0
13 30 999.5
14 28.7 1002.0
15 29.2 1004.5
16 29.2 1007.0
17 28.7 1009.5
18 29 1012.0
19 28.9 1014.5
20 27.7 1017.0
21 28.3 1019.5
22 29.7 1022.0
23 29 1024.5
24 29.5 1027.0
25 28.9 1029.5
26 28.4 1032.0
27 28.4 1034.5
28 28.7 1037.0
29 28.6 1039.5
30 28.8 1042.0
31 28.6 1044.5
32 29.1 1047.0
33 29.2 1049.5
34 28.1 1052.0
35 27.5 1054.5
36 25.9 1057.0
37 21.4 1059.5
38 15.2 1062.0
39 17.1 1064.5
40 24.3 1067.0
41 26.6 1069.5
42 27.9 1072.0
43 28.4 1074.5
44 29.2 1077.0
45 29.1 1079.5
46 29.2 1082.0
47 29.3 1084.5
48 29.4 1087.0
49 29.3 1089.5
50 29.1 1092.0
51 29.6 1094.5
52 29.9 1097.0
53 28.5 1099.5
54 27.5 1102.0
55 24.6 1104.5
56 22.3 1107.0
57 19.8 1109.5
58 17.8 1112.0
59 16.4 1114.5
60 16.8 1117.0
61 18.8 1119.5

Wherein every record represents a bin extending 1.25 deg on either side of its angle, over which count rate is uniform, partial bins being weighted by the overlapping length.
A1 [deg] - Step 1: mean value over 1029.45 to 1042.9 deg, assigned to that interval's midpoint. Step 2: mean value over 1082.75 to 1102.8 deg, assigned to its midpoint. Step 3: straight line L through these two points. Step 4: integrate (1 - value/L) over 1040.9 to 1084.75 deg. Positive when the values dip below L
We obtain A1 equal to 3.9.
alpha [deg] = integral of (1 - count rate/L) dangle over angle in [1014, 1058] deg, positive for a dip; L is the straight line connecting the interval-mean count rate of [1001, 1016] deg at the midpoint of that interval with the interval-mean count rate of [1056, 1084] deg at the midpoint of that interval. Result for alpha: -2.18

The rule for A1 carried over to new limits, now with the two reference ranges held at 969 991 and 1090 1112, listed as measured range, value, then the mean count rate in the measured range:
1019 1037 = -0.47 deg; 28.9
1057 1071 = 2.90 deg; 21.5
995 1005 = -0.18 deg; 29.5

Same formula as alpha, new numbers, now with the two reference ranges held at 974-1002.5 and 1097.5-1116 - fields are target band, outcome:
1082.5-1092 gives -2.20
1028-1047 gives -1.42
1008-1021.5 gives -0.28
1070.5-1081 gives -1.79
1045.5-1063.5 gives 0.43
